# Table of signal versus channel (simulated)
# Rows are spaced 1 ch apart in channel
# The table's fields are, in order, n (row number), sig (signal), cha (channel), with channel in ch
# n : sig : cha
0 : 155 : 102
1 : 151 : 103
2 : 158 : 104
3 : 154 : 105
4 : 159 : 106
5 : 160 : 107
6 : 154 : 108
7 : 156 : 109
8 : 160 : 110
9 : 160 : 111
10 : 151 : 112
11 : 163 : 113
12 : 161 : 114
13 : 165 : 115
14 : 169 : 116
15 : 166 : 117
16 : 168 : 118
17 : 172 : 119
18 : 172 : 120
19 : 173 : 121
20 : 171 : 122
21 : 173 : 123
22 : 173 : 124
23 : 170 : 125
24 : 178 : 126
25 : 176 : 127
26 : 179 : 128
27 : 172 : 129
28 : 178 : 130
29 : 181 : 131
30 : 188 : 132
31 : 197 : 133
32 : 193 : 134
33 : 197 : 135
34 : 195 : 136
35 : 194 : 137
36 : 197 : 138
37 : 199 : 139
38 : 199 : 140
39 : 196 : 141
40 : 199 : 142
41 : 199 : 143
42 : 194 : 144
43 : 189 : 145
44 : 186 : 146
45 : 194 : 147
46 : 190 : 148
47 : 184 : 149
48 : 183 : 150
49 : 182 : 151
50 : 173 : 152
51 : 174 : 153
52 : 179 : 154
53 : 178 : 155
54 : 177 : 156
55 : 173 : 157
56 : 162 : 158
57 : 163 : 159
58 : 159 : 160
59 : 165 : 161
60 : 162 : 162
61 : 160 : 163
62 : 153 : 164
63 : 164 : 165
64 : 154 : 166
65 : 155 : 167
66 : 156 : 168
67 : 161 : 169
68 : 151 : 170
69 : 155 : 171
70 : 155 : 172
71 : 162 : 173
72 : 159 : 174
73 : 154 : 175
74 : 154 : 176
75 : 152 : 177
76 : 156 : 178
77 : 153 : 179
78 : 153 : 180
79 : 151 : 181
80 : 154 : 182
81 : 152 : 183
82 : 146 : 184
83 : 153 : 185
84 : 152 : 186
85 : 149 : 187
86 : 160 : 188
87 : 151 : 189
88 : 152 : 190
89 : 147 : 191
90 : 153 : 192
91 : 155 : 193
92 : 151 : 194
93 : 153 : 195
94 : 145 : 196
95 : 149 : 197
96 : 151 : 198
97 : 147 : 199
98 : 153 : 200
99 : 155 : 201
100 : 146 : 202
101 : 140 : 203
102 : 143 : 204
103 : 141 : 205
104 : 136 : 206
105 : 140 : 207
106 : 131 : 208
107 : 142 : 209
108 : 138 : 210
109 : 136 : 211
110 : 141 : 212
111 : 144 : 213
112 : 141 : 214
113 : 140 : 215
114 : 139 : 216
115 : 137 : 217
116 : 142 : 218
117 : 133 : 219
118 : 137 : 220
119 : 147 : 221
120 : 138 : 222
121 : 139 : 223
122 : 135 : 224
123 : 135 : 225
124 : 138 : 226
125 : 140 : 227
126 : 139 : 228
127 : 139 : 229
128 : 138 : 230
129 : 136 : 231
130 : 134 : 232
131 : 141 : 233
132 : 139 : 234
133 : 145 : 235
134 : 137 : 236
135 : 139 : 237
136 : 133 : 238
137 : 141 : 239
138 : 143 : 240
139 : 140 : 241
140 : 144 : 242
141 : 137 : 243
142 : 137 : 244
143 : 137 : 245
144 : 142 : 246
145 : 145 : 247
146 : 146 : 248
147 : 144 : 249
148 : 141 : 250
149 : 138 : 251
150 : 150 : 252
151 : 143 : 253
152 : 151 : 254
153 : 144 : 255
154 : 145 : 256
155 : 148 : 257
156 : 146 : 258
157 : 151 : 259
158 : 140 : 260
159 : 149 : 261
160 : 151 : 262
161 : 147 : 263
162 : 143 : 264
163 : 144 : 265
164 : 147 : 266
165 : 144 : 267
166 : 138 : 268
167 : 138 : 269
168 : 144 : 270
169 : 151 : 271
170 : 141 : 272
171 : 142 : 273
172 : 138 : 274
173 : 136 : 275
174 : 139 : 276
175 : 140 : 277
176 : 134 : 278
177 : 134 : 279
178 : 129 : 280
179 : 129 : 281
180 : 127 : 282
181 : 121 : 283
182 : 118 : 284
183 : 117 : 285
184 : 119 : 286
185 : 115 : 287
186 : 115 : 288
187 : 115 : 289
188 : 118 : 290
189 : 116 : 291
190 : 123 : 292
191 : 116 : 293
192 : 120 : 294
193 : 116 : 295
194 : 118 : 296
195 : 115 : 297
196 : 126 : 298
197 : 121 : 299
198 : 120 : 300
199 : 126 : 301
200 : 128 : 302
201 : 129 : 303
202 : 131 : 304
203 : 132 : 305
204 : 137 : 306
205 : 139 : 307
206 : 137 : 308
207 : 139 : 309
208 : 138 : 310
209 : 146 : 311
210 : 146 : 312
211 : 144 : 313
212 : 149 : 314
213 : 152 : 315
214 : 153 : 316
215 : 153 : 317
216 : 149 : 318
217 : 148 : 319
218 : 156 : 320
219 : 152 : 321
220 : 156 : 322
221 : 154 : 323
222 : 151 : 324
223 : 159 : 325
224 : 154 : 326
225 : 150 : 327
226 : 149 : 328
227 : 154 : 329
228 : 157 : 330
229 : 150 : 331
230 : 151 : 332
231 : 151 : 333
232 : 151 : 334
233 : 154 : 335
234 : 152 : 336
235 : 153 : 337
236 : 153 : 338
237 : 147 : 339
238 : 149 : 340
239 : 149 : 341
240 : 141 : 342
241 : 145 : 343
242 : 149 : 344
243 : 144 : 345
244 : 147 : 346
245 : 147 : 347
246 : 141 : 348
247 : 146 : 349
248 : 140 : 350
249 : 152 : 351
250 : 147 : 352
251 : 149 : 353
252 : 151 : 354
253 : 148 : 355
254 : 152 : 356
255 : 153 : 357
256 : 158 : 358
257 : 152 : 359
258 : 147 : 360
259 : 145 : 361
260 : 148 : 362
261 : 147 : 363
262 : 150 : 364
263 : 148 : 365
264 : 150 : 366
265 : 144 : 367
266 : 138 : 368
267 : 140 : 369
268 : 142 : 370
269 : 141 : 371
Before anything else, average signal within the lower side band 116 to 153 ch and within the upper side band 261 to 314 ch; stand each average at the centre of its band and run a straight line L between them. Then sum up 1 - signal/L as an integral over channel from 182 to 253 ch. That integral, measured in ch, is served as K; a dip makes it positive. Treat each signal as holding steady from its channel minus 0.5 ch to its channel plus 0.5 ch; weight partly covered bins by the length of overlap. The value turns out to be 5.7 ch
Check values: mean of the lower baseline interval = 184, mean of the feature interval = 143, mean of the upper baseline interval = 132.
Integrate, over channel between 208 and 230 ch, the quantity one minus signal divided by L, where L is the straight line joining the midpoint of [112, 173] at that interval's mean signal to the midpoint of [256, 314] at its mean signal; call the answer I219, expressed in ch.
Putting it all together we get 1.99 ch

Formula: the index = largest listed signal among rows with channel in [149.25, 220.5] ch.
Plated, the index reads 183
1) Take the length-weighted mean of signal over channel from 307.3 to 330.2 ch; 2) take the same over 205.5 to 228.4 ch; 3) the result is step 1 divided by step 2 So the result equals 1.1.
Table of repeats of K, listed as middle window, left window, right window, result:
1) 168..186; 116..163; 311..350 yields 2.1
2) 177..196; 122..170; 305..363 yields 2.2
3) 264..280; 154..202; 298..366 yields 1.0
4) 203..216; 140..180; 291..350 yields 1.8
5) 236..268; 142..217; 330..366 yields 2.2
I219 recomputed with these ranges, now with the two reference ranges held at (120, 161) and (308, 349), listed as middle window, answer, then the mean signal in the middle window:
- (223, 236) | 2.2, 138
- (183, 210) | 3.9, 148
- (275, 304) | 6.1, 123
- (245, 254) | 1.1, 144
